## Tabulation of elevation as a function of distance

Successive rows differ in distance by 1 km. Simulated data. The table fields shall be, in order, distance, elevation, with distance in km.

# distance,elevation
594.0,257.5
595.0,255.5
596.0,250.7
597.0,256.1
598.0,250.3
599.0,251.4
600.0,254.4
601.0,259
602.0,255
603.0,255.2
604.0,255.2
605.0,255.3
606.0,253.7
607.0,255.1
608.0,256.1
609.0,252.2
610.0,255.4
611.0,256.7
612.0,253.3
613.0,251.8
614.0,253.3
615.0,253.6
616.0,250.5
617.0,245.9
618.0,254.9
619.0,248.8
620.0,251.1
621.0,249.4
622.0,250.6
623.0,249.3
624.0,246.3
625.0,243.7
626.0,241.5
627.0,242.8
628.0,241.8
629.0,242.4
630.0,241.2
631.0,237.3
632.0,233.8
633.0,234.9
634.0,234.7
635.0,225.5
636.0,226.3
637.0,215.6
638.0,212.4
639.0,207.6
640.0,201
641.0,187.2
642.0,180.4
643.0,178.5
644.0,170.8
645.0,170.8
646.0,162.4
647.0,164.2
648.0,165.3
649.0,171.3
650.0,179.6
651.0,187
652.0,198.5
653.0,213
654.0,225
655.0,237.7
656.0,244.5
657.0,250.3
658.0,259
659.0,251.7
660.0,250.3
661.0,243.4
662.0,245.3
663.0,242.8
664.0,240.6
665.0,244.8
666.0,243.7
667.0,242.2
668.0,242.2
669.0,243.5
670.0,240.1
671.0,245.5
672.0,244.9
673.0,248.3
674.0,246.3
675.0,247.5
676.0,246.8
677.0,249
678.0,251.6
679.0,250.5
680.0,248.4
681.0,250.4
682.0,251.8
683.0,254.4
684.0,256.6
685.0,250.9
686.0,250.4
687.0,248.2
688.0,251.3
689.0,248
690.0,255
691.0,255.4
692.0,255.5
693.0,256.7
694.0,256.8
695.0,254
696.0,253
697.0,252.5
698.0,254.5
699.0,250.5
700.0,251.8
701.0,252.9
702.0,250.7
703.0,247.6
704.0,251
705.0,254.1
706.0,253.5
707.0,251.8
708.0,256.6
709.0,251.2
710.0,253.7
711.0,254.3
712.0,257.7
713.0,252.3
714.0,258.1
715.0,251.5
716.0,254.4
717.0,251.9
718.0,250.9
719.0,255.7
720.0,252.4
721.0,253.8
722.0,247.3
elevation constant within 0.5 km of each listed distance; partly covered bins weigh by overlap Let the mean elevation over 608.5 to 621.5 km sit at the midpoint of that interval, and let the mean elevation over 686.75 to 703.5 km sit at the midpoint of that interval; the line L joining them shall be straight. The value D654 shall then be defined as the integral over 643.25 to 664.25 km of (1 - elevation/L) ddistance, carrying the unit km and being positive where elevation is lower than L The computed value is 3.34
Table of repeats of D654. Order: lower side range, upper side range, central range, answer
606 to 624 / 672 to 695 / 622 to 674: 5.75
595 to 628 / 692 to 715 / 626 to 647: 3.35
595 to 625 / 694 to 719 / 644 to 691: 3.63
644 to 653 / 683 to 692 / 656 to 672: -3.05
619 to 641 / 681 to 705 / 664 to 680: 0.04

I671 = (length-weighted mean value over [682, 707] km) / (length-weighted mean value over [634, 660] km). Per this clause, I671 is 1.23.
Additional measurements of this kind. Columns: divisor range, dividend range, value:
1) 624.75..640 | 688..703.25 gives 1.10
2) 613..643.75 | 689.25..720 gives 1.09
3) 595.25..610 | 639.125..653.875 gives 0.72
